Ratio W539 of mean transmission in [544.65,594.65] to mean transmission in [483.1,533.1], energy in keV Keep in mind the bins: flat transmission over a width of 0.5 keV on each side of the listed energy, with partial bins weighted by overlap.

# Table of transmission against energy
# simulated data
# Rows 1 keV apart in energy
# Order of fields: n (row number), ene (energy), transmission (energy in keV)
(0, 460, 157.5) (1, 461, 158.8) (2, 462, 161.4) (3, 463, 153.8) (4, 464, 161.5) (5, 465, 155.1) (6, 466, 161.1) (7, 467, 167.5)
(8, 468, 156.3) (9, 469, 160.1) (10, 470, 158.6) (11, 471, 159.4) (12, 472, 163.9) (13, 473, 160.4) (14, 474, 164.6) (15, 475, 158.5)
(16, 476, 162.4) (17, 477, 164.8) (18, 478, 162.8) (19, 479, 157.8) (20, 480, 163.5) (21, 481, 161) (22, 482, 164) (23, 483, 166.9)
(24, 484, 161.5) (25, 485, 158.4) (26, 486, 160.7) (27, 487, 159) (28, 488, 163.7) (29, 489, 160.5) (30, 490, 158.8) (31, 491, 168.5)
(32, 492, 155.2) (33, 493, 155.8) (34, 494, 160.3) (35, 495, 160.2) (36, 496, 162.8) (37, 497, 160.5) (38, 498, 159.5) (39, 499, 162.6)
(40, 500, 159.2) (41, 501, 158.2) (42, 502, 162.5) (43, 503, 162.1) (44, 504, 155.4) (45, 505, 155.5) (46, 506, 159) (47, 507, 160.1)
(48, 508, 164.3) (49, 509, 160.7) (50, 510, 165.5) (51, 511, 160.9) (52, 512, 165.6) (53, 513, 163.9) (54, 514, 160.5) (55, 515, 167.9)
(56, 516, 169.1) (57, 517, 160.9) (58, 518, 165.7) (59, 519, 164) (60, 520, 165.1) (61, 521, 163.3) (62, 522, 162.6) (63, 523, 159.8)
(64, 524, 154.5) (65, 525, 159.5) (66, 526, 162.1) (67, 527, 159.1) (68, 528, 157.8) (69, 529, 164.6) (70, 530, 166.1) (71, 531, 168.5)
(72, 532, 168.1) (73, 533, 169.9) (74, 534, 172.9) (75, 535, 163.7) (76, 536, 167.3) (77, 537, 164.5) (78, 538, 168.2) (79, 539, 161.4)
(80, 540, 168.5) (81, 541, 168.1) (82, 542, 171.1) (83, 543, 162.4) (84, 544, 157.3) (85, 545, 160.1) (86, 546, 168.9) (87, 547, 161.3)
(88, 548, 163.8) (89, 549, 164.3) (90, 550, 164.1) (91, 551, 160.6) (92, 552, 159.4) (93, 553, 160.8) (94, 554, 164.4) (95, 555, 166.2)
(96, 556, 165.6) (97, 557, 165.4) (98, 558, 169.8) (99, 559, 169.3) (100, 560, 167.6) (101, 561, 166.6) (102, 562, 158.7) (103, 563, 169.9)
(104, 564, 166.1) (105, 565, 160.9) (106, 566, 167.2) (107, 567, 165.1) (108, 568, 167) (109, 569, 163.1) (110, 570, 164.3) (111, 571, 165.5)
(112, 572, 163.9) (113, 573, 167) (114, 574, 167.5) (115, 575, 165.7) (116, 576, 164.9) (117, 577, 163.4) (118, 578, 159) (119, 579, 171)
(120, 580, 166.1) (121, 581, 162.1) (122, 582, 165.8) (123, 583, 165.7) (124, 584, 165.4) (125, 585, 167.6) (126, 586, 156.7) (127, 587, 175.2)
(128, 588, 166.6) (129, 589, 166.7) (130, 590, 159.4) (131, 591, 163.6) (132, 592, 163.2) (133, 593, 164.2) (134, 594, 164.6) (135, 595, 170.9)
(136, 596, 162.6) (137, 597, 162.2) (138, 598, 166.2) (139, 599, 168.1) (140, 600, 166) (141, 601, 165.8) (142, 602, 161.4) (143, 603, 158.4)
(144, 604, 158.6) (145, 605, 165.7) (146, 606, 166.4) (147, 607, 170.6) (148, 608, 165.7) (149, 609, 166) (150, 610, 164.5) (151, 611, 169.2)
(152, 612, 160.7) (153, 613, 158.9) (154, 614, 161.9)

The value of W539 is 1.0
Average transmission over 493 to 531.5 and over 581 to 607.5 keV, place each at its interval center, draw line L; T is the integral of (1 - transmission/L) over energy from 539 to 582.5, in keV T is -0.3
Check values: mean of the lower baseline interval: 162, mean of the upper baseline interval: 165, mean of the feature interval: 165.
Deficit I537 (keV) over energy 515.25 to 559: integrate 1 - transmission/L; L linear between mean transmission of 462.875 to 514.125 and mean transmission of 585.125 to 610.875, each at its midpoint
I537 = -0.4 keV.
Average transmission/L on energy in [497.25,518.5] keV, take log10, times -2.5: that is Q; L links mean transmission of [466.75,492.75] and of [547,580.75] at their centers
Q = 0.00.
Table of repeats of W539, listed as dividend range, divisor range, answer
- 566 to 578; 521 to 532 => 1.02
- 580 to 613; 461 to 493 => 1.02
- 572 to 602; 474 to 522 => 1.02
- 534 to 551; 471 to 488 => 1.02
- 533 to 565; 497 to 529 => 1.02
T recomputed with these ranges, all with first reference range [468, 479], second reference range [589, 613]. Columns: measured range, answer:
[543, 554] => 0.1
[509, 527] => -0.1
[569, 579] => -0.1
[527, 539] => -0.2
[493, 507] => 0.2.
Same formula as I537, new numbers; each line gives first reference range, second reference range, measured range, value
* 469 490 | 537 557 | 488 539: 0.1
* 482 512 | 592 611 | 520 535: -0.1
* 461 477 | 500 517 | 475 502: 0.0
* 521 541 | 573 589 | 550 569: 0.0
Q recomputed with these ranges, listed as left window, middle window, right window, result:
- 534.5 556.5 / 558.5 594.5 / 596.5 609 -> 0.00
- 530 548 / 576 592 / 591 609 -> 0.00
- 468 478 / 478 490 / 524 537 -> 0.00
